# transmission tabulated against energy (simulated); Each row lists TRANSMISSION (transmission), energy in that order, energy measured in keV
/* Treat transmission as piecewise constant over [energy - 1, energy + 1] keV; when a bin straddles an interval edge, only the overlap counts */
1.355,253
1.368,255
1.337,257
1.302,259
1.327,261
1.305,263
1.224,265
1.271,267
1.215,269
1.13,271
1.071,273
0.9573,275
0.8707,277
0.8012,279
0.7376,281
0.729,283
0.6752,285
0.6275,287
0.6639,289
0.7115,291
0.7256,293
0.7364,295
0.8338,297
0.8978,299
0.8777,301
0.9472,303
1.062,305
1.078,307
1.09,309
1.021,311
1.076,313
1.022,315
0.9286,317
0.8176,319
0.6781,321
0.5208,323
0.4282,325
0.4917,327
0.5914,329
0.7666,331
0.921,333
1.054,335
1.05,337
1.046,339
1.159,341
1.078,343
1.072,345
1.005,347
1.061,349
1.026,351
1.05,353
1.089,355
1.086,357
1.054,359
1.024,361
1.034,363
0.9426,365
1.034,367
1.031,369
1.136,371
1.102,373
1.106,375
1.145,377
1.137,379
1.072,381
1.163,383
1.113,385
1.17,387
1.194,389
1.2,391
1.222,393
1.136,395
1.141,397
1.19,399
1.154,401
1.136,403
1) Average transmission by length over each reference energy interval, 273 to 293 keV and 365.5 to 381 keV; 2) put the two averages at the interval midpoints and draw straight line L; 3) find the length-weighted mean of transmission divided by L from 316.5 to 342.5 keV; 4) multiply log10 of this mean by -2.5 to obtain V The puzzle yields 0.16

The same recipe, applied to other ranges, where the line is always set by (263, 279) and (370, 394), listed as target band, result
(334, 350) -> 0.063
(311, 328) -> 0.418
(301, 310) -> 0.089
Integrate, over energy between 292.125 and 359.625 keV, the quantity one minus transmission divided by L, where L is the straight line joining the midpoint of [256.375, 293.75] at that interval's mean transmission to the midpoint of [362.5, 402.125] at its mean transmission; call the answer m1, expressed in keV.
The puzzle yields 8.2 keV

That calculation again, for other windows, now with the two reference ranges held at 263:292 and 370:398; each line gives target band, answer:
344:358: 0.3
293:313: 0.6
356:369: 0.8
